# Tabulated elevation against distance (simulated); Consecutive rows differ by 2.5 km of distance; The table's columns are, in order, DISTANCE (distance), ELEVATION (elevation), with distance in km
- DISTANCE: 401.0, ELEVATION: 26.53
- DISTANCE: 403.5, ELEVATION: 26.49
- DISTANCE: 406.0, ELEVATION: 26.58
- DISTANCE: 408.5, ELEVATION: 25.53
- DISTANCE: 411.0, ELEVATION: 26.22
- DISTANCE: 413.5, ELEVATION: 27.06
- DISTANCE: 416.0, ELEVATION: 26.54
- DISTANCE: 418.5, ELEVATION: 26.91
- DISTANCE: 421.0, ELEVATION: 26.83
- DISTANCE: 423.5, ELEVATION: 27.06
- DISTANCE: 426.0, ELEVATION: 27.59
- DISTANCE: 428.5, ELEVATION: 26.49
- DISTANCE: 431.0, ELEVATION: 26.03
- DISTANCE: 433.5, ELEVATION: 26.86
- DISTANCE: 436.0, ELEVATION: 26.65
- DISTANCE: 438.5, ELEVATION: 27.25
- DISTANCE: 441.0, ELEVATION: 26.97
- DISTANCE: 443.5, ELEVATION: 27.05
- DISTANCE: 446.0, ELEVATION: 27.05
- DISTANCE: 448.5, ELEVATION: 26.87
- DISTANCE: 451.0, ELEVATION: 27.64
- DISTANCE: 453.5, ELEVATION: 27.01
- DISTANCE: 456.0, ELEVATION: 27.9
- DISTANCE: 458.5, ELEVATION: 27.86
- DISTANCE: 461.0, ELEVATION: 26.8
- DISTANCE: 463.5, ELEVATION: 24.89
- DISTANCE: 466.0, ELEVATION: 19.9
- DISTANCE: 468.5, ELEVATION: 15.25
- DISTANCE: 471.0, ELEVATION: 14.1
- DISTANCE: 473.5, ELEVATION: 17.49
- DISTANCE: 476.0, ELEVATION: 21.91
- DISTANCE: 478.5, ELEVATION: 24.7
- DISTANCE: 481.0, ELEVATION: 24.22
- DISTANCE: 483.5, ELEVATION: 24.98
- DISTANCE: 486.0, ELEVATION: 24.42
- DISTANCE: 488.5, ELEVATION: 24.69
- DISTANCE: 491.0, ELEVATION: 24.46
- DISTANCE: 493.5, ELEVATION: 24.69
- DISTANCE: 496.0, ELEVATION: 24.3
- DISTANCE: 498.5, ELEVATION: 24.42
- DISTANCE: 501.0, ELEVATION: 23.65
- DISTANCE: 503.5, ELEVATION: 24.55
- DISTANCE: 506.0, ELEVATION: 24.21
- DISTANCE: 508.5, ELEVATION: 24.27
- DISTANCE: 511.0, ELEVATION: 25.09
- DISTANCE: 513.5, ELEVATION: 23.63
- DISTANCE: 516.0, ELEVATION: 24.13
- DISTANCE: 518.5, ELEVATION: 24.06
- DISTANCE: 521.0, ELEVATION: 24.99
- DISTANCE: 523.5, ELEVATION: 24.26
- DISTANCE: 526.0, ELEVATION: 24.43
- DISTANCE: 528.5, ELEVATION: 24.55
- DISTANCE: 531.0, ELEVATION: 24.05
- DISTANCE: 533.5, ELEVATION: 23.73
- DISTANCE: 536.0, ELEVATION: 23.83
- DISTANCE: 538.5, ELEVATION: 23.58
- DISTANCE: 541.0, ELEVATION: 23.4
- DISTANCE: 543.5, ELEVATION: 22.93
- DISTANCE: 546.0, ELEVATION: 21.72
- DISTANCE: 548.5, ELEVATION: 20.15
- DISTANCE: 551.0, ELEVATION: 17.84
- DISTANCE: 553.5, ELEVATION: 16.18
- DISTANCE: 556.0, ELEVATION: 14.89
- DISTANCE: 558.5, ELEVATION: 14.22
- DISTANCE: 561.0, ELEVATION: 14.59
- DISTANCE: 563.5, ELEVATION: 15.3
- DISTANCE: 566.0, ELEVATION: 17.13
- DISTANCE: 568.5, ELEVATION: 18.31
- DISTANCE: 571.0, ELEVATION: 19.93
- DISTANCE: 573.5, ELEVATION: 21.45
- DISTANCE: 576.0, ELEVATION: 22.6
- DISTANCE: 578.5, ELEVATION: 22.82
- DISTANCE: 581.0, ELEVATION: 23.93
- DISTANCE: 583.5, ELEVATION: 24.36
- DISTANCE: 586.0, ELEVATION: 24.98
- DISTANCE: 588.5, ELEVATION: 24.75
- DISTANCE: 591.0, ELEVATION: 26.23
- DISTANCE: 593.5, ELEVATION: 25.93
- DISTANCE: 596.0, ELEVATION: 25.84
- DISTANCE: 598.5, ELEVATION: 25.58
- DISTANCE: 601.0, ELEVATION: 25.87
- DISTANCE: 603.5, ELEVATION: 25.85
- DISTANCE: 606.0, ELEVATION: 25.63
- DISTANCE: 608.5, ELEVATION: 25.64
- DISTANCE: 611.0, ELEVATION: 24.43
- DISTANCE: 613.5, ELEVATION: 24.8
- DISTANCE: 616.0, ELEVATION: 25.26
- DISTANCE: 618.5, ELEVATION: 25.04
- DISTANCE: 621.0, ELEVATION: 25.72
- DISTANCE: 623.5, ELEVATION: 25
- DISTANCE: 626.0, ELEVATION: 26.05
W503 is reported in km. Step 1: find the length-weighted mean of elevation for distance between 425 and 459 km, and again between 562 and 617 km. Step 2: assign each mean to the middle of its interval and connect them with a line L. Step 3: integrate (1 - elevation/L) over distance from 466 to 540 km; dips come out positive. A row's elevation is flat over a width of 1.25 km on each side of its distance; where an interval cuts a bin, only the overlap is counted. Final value 6.52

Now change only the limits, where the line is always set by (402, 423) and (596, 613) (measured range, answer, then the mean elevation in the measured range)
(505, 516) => 0.7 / 24.3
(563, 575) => 3.3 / 18.7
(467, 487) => 4.1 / 20.8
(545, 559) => 4.4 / 17.6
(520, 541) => 1.4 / 24.1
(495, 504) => 0.6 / 24.2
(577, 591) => 0.7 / 24.3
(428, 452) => -0.5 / 26.9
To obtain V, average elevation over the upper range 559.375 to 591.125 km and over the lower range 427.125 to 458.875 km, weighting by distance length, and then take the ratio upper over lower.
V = 0.8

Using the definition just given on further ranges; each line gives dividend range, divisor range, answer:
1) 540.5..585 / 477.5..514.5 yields 0.80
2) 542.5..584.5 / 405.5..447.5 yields 0.72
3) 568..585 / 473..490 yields 0.94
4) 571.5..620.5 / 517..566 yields 1.18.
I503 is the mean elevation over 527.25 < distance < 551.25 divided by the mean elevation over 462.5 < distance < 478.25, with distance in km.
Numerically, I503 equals 1.19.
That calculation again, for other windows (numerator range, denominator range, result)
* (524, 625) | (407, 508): 0.90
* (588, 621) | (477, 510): 1.04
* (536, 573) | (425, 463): 0.70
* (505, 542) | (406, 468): 0.91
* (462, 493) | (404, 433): 0.82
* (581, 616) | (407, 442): 0.95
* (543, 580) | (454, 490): 0.81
